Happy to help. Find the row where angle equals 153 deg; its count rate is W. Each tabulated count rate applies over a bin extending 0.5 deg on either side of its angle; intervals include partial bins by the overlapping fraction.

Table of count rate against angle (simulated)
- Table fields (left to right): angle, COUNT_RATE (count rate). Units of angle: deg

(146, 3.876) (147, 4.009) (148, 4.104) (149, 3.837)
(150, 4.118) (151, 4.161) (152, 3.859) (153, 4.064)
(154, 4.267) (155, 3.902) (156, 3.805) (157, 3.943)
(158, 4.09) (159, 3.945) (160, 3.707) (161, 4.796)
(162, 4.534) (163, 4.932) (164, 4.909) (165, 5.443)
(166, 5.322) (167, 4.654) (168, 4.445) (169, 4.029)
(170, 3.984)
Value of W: 4.064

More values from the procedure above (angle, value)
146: 3.876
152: 3.859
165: 5.443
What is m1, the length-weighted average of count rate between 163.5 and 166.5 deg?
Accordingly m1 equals 5.22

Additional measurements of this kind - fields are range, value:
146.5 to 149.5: 3.98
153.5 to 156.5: 3.99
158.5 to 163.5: 4.38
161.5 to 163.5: 4.73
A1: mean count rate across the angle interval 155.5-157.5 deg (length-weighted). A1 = 3.87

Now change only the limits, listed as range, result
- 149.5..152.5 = 4.05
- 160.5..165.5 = 4.92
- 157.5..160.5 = 3.91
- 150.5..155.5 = 4.05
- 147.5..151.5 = 4.05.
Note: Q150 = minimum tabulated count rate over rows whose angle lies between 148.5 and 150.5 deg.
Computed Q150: 3.837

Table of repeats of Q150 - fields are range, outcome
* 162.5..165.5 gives 4.909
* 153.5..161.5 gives 3.707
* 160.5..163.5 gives 4.534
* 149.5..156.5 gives 3.805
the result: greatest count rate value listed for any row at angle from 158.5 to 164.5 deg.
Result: 4.932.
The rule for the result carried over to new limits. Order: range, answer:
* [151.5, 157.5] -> 4.267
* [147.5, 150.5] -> 4.118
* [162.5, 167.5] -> 5.443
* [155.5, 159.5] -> 4.09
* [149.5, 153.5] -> 4.161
